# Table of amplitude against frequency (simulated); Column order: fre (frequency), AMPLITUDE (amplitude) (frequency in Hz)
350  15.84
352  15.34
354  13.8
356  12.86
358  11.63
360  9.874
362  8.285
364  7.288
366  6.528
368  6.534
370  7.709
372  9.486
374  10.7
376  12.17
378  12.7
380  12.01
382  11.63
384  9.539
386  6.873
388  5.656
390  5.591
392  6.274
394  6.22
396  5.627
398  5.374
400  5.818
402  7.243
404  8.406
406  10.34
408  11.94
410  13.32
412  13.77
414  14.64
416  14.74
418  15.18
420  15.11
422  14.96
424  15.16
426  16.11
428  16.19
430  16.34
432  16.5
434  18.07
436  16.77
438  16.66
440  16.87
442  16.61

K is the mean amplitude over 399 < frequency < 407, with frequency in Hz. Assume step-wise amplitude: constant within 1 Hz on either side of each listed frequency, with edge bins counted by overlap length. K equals 7.95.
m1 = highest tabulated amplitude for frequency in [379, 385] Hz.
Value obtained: 12.01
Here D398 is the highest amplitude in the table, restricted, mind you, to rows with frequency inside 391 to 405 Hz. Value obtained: 8.406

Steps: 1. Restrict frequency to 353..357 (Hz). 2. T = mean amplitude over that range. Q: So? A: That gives 13.3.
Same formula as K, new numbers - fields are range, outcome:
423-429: 15.8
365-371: 6.92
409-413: 13.5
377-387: 10.6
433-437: 17.4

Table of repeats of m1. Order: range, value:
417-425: 15.18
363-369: 7.288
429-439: 18.07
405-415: 14.64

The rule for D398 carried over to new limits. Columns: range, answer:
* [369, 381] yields 12.7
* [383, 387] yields 9.539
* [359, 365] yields 9.874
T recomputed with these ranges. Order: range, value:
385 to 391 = 6.04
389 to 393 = 5.93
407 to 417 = 13.7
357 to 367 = 8.72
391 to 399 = 5.87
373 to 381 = 11.9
